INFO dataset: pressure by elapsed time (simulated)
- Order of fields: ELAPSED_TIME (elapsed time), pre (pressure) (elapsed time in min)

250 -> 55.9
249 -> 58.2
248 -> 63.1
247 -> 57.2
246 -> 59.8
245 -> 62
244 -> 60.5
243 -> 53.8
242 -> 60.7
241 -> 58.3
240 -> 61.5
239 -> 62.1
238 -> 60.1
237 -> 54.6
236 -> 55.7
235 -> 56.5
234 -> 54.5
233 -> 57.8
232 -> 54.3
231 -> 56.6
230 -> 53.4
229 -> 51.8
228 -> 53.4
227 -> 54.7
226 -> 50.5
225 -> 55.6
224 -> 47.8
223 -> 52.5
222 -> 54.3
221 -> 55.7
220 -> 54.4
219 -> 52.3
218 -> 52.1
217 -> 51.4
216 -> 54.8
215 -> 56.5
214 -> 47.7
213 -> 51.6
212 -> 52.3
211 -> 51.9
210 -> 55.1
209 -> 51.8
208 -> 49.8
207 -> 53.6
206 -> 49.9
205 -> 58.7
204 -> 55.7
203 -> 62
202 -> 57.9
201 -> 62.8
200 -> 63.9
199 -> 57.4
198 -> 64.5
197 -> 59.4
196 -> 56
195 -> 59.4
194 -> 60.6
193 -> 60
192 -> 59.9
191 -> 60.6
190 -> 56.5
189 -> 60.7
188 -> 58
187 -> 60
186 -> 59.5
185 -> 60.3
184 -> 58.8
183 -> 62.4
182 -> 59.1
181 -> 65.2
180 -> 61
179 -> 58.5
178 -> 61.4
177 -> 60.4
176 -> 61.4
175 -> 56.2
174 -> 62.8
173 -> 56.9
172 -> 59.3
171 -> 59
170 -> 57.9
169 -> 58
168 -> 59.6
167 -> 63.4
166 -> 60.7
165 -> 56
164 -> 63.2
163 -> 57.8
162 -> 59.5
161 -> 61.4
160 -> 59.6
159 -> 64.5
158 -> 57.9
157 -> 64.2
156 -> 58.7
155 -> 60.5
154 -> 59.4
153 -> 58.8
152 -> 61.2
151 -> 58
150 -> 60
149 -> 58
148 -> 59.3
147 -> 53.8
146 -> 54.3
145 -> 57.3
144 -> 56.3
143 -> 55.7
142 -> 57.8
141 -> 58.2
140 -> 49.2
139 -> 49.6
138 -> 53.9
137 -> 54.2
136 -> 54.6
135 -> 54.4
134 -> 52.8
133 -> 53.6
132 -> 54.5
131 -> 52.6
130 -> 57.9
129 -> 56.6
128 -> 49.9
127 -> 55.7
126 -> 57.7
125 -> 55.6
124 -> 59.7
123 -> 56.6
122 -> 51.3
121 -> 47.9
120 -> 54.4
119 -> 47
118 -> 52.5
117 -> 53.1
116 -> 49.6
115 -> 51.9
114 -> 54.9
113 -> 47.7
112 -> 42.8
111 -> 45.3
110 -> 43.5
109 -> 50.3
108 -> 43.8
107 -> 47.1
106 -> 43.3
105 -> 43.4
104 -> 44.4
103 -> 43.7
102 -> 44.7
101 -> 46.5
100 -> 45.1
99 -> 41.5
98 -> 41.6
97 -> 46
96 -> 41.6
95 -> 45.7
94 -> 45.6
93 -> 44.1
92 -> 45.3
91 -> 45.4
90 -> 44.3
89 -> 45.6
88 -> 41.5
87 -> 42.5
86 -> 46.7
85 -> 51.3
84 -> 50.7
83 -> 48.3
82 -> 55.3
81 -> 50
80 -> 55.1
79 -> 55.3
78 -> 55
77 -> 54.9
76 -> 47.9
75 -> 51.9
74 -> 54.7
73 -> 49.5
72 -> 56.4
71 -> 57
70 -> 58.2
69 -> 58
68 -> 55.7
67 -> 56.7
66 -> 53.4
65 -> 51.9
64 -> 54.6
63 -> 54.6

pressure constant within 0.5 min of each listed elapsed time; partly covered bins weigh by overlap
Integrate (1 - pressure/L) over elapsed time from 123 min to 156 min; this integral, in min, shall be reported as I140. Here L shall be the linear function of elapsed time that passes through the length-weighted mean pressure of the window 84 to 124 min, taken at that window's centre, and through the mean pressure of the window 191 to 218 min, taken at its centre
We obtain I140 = -3.8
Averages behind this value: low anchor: 46.9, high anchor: 56.3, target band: 56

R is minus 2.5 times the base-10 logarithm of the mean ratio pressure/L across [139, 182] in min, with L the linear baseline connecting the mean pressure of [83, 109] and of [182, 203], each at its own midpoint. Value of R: -0.076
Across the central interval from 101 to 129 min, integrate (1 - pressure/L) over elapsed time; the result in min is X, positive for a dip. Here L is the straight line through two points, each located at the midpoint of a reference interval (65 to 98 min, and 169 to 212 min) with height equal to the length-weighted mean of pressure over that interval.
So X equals 1.70 min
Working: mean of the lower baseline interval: 50.2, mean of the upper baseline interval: 58.6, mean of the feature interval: 49.6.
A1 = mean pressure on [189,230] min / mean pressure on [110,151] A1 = 1.0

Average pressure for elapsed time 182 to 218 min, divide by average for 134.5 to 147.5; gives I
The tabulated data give 1.05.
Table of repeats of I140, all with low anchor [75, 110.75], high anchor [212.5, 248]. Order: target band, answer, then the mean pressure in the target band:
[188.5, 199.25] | -1.3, 59.6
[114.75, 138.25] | -2.3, 53.7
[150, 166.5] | -3.0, 60.1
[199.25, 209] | -0.6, 56.9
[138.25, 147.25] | -0.9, 54.7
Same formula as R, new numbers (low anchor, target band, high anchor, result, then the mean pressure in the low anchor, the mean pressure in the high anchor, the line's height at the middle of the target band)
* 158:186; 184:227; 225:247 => 0.04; 60.1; 56.8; 58.4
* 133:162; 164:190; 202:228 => -0.08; 57.2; 53.4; 55.6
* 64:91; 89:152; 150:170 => 0.11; 51.8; 60.1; 56.1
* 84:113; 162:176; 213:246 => -0.18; 44.9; 55.3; 50.5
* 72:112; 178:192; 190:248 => -0.12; 47.2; 56.2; 53.8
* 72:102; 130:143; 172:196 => 0.00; 48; 59.9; 54.1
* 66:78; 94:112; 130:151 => 0.23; 54.6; 55.1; 54.8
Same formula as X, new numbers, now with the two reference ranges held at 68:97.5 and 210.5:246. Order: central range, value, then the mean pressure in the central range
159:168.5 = -1.4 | 60.4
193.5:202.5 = -1.0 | 60.2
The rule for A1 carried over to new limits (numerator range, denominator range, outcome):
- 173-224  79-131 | 1.18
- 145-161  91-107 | 1.34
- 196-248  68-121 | 1.15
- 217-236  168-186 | 0.90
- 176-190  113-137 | 1.13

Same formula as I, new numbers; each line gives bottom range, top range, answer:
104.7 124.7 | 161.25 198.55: 1.21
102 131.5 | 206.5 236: 1.06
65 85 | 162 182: 1.11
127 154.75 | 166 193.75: 1.08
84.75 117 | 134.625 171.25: 1.27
